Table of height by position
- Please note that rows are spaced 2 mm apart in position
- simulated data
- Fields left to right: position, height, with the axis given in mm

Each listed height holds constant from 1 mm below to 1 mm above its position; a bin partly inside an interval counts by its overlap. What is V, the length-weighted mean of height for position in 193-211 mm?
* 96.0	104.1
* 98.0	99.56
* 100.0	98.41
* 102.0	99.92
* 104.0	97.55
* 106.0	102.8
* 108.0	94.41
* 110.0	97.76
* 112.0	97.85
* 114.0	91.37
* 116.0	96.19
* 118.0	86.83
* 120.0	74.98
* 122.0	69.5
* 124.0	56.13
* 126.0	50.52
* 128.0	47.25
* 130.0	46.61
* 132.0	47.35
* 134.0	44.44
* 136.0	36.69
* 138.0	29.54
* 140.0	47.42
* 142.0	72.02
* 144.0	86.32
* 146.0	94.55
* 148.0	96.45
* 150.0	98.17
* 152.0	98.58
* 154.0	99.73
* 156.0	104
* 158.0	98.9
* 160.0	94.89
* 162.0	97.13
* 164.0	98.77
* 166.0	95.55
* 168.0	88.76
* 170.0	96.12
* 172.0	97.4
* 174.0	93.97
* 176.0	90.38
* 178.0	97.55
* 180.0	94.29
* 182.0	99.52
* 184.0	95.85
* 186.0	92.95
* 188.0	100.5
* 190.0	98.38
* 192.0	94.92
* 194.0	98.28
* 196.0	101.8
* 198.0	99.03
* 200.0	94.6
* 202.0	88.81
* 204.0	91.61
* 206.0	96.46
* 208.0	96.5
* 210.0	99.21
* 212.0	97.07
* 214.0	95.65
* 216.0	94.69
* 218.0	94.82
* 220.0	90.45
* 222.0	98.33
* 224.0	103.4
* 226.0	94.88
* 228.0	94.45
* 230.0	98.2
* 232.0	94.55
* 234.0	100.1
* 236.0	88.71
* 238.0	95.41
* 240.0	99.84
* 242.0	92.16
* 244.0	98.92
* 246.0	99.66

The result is 96.3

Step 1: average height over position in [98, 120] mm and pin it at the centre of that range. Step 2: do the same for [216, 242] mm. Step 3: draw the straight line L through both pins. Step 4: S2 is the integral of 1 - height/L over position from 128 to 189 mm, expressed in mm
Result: 7.5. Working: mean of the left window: 95.5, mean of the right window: 95.9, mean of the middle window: 83.9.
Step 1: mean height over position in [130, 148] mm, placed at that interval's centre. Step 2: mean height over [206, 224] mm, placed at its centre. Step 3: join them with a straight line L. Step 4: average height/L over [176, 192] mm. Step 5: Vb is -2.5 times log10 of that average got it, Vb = -0.19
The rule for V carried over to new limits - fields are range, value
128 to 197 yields 85.5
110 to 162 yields 75.5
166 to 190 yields 95.4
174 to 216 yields 96.1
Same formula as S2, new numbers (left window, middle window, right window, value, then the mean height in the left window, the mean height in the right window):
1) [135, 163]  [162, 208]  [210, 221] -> -3.40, 82.5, 95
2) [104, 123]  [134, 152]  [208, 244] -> 4.26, 90.6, 96.1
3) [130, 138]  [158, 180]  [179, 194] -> -4.94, 41.6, 96.7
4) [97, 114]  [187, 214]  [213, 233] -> -0.09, 98.1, 95.9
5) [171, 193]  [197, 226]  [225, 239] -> -0.07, 96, 95.2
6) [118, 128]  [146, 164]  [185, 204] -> -4.62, 63.6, 96.3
